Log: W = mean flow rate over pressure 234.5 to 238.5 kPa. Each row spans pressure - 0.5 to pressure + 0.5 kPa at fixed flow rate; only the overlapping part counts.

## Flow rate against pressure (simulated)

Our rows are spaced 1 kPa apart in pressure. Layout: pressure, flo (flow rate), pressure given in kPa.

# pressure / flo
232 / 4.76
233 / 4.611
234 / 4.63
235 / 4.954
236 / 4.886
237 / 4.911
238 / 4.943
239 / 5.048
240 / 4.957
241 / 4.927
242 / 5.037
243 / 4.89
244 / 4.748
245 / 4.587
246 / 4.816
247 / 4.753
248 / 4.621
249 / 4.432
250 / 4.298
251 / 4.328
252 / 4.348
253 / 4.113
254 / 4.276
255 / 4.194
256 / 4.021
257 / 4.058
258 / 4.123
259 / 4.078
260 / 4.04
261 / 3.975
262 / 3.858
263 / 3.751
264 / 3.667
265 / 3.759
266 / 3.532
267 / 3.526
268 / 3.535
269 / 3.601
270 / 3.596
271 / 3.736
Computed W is 4.92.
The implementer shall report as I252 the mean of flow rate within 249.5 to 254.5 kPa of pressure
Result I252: 4.27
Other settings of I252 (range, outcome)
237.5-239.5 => 5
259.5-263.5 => 3.91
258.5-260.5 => 4.06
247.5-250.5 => 4.45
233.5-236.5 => 4.82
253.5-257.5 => 4.14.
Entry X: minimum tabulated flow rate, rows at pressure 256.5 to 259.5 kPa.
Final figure 4.058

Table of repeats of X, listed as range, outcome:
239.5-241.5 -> 4.927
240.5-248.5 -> 4.587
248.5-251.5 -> 4.298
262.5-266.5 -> 3.532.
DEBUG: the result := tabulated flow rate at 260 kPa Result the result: 4.04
